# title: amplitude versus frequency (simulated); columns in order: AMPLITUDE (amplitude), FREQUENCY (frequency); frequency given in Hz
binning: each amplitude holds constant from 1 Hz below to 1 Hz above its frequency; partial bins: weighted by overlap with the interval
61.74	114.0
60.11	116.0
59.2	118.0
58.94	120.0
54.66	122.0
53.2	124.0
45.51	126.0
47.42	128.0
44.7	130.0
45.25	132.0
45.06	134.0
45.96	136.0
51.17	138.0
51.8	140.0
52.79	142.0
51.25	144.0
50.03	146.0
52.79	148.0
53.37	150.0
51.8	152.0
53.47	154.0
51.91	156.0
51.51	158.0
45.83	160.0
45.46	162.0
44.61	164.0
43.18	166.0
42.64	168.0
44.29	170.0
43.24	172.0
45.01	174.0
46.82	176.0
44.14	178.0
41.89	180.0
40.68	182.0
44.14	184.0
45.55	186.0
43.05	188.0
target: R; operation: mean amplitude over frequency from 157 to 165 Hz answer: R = 46.9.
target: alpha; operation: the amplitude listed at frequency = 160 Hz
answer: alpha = 45.83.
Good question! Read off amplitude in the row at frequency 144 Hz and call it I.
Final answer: 51.25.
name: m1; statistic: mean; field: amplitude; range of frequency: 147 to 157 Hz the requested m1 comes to 52.7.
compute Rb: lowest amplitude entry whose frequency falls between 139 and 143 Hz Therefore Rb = 51.8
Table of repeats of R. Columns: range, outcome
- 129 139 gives 46.4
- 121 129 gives 50.2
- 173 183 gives 43.7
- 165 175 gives 43.7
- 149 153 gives 52.6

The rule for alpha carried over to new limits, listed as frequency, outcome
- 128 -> 47.42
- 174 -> 45.01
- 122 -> 54.66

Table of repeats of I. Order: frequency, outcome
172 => 43.24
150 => 53.37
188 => 43.05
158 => 51.51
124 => 53.2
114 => 61.74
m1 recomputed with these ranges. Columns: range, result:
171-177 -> 45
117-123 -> 57.6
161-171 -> 44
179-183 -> 41.3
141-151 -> 52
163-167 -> 43.9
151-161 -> 50.9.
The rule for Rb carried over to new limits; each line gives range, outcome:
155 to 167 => 43.18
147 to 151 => 52.79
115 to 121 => 58.94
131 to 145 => 45.06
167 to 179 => 42.64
